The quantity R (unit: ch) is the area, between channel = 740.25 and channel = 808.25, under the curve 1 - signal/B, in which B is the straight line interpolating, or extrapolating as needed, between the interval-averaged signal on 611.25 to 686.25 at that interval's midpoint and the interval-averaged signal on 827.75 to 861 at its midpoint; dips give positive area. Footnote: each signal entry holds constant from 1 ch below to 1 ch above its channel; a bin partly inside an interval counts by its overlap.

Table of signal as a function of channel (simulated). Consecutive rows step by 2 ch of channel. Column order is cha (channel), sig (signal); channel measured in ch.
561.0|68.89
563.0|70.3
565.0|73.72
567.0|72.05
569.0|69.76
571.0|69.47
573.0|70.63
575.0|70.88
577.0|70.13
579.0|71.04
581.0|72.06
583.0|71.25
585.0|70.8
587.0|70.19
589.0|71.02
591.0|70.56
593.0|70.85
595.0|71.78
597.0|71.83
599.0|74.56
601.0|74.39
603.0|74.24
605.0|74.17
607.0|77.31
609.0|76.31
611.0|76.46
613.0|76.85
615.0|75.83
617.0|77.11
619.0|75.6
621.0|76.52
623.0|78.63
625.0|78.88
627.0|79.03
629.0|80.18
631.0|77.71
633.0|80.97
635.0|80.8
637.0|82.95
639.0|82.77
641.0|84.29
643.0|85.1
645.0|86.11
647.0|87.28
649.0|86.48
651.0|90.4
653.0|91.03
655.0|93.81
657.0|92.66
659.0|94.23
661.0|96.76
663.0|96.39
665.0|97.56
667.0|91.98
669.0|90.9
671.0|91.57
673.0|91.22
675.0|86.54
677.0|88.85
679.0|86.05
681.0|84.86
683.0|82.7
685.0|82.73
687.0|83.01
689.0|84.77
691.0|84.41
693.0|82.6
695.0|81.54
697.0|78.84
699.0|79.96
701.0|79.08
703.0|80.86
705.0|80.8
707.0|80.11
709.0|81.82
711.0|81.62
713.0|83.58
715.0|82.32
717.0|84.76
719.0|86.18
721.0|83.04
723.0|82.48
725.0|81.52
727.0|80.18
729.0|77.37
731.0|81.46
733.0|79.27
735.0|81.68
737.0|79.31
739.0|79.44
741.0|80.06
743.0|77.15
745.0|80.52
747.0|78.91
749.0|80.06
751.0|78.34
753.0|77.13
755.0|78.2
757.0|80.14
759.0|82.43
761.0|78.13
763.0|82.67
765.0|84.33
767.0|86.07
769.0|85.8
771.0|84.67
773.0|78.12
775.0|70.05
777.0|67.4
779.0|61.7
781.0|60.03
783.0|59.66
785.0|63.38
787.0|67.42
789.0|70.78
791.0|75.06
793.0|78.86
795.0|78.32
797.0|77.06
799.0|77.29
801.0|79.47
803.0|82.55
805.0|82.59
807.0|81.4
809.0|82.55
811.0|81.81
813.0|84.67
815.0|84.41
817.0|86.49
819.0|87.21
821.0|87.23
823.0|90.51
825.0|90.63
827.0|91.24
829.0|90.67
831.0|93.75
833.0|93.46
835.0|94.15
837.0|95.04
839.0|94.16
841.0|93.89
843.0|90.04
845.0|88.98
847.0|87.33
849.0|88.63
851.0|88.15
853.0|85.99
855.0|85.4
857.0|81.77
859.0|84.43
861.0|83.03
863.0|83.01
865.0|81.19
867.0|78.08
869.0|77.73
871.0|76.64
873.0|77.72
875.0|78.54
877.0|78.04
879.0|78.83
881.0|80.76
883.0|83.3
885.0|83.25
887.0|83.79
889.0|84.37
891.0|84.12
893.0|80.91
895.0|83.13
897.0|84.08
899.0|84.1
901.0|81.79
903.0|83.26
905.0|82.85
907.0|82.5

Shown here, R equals 8.8 ch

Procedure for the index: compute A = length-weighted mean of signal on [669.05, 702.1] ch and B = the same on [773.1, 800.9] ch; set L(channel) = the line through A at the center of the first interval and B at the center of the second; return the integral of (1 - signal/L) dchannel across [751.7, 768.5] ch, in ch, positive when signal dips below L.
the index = -1.6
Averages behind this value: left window 84.5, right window 70.4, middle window 81.2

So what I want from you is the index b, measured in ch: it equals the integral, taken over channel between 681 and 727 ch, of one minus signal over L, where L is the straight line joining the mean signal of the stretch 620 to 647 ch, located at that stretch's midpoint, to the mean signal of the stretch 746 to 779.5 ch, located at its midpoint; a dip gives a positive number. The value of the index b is -1.34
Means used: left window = 81.3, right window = 78.7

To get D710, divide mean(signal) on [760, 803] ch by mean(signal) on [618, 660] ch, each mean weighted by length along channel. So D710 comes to 0.89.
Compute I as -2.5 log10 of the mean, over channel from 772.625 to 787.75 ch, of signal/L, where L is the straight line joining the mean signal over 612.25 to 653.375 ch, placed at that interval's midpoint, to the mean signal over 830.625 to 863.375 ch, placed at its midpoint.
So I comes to 0.30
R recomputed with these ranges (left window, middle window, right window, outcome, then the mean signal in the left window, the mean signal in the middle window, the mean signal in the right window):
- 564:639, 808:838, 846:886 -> -3.0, 74.6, 88.9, 82.1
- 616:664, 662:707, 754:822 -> -1.6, 84.8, 85.7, 77.9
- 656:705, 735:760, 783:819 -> 0.8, 87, 79.4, 78.2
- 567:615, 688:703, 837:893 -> -0.9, 72.5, 81.6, 83.9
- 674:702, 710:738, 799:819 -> 0.5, 83.3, 81.8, 82.8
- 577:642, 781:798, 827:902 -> 2.4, 75.8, 70.7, 85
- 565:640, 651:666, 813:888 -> -3.3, 74.7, 94.4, 85.9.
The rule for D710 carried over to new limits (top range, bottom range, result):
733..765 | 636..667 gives 0.89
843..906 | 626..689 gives 0.95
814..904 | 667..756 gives 1.04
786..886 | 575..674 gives 1.04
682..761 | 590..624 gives 1.08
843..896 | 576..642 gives 1.09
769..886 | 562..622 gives 1.12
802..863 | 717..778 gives 1.09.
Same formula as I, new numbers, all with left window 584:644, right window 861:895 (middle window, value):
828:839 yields -0.17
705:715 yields -0.05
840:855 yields -0.11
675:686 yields -0.10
